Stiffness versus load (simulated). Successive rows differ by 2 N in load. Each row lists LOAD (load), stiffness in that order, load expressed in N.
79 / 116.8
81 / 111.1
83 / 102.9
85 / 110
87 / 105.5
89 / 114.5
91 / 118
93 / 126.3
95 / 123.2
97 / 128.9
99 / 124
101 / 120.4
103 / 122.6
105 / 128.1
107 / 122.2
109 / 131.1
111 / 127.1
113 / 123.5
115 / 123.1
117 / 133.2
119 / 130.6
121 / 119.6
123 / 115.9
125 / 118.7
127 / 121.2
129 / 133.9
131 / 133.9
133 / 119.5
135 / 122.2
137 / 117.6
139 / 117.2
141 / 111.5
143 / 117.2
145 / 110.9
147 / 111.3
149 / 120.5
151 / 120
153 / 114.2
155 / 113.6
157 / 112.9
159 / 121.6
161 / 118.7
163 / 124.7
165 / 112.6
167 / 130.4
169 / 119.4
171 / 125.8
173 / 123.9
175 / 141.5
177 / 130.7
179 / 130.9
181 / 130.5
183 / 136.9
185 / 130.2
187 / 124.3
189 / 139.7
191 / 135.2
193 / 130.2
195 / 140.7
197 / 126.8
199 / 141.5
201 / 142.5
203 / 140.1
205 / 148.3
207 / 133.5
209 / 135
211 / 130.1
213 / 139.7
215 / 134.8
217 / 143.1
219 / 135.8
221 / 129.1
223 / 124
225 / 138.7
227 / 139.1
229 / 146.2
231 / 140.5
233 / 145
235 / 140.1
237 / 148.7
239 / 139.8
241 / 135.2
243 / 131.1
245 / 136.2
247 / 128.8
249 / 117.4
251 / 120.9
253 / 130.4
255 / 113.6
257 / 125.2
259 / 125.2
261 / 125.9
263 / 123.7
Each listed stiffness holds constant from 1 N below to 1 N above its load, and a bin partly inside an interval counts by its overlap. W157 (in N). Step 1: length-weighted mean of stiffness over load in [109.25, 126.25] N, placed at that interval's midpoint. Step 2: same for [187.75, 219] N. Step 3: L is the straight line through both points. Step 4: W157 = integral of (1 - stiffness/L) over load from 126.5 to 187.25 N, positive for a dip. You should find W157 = 3.6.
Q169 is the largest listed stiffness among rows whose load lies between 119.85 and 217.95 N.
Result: 148.3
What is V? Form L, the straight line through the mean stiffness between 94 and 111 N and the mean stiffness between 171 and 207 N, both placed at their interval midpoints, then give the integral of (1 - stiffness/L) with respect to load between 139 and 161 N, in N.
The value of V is 2.5 N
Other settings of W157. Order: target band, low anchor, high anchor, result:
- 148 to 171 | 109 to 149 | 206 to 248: 1.30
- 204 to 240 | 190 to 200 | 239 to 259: -2.05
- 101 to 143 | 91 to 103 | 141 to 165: -0.99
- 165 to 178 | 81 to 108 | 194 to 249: 0.25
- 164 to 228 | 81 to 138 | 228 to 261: -2.26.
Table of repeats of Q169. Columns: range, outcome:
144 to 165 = 124.7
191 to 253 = 148.7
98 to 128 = 133.2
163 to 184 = 141.5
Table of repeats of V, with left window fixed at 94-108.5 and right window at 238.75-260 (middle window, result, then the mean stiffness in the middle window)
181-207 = -2.0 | 136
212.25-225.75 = -0.9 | 135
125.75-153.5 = 1.3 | 119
